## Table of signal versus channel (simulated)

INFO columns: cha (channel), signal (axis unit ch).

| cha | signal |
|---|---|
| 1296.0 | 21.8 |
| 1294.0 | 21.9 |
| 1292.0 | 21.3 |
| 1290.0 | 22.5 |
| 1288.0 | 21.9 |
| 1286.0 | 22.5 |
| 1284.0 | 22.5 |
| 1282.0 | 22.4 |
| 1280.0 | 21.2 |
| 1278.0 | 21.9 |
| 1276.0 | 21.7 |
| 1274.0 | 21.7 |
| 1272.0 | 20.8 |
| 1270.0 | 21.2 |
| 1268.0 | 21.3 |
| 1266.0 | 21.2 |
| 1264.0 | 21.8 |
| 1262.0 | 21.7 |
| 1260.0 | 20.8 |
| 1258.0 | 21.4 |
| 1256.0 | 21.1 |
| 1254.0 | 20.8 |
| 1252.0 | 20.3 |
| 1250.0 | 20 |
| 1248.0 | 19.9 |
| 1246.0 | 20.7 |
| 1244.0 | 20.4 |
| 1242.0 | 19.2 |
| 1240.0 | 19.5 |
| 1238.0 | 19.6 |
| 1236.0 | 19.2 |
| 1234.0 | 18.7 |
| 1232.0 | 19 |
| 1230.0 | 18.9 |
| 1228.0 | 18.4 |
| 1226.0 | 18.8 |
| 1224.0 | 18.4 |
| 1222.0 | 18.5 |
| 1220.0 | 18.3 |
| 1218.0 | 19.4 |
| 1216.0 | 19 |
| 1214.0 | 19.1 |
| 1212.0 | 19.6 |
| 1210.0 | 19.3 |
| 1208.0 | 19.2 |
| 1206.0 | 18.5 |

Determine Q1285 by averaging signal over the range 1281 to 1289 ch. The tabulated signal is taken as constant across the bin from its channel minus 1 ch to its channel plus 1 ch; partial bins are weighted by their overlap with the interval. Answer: 22.3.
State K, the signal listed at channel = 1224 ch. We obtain 18.4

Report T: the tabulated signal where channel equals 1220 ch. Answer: 18.3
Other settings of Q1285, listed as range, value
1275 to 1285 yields 21.9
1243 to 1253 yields 20.3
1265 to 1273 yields 21.1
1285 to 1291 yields 22.3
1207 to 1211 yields 19.2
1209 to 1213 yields 19.5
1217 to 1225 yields 18.6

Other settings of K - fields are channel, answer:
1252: 20.3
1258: 21.4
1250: 20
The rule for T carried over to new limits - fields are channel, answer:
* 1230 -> 18.9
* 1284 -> 22.5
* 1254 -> 20.8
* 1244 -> 20.4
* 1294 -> 21.9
